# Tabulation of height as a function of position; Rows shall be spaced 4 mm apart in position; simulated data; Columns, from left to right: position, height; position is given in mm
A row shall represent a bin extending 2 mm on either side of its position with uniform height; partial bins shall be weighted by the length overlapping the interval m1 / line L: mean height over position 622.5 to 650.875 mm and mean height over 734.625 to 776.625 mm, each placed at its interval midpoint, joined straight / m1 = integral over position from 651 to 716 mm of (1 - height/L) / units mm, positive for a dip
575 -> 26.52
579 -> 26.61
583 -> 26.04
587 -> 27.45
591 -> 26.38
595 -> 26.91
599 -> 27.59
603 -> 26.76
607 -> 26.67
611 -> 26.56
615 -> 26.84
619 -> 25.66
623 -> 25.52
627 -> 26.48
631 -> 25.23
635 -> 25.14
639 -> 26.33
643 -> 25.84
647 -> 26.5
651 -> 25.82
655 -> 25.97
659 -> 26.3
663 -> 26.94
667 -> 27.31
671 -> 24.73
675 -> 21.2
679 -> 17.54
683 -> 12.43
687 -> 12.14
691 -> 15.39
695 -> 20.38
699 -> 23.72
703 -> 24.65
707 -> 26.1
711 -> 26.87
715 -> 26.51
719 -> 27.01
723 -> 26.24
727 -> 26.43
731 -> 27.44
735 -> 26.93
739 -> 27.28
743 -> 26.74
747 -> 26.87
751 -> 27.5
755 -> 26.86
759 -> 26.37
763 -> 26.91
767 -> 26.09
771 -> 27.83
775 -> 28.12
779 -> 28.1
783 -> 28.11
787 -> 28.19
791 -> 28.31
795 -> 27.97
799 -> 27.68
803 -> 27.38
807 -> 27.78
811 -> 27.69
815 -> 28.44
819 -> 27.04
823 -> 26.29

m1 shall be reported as 9.6 mm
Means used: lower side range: 25.9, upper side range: 27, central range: 22.4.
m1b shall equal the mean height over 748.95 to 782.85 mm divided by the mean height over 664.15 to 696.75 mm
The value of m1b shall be 1.43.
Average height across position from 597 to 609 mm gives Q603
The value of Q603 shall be 27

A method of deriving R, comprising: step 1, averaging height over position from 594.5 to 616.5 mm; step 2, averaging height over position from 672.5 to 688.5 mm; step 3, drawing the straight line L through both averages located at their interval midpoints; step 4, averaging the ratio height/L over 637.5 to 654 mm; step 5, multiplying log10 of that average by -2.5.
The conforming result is -0.23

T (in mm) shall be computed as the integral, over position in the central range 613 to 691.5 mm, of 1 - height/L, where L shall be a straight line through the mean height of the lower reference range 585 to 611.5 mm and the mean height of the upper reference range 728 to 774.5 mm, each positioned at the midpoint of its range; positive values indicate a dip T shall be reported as 9.7 mm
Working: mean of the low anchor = 26.9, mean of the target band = 23.6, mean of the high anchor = 27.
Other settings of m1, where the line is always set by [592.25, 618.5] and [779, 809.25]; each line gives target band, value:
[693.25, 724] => 2.5 mm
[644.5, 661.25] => 0.6 mm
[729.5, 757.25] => 0.6 mm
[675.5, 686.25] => 4.6 mm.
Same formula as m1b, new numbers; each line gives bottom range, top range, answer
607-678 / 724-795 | 1.06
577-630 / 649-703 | 0.82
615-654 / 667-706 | 0.76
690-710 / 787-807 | 1.23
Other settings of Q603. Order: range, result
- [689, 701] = 19.8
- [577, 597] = 26.7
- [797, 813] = 27.6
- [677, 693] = 14.4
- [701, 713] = 25.9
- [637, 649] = 26.2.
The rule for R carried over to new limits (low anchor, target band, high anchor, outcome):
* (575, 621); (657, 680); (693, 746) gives 0.08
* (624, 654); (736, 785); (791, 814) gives 0.00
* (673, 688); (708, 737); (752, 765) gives -0.22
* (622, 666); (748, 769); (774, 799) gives 0.04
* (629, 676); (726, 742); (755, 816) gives -0.01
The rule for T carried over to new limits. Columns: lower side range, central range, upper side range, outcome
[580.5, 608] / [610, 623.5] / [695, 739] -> 0.2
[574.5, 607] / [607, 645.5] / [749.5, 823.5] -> 1.3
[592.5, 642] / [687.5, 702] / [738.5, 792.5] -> 4.0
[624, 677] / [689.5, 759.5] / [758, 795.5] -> 3.3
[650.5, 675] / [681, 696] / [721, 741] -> 6.6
